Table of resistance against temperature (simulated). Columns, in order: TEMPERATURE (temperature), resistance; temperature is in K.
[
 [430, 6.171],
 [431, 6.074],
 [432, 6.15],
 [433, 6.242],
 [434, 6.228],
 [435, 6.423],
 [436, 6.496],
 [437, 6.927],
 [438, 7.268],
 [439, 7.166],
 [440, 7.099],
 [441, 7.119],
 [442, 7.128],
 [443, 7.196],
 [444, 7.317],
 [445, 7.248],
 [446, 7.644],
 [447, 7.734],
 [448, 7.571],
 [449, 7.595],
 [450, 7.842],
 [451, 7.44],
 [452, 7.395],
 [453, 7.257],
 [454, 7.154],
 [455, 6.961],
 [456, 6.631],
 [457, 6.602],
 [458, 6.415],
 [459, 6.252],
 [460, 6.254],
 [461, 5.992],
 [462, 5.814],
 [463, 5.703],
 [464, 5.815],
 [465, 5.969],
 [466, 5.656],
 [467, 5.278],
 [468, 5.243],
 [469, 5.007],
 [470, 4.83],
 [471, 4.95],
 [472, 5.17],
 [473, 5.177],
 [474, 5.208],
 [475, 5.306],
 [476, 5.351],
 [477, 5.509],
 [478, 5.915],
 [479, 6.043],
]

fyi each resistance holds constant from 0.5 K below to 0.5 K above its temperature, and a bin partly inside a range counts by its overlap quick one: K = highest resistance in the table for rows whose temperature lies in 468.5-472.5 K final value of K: 5.17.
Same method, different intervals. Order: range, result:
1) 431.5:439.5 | 7.268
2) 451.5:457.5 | 7.395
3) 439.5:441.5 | 7.119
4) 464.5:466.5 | 5.969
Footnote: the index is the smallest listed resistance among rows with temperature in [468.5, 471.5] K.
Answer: 4.83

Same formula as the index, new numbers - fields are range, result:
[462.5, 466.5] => 5.656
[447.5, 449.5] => 7.571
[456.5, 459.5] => 6.252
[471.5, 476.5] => 5.17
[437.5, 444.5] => 7.099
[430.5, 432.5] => 6.074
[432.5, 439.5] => 6.228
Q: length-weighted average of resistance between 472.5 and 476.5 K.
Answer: 5.26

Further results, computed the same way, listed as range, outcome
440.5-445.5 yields 7.2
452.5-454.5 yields 7.21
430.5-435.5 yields 6.22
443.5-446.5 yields 7.4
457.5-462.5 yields 6.15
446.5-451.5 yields 7.64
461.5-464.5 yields 5.78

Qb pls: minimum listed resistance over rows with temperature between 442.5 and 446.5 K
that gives 7.196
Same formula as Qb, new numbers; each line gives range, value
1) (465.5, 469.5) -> 5.007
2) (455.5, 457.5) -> 6.602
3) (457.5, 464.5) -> 5.703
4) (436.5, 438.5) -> 6.927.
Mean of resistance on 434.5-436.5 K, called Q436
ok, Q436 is 6.46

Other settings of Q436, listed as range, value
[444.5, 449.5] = 7.56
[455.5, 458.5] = 6.55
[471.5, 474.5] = 5.18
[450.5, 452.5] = 7.42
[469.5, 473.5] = 5.03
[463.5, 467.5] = 5.68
